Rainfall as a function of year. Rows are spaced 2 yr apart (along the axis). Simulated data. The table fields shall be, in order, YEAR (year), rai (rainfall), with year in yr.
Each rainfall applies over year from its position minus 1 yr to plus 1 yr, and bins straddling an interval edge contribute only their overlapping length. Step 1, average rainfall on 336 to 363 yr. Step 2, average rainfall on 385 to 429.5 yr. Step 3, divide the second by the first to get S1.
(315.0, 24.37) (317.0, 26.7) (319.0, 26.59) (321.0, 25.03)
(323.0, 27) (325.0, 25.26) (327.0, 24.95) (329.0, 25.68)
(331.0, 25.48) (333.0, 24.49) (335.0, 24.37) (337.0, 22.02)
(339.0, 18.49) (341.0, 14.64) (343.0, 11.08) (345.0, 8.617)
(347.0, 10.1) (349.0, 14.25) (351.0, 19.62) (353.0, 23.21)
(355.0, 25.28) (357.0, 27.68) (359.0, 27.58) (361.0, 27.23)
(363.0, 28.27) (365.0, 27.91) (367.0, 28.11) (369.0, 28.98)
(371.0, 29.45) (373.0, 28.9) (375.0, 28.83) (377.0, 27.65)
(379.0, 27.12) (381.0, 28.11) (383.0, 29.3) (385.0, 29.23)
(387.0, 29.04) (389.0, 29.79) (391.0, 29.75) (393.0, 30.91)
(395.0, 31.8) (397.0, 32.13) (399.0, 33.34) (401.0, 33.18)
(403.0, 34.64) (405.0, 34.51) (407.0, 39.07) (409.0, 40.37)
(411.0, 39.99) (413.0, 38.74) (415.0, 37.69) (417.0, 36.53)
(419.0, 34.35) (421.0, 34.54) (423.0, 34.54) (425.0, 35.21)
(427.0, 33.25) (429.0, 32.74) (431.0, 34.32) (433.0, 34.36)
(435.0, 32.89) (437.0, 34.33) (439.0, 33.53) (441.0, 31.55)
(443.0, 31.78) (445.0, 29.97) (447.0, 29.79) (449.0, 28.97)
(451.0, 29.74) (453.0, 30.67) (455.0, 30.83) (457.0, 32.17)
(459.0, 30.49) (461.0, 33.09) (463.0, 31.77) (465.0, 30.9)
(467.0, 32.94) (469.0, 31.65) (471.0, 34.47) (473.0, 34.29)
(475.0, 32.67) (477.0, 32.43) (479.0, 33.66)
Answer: 1.75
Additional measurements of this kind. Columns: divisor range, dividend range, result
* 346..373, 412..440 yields 1.41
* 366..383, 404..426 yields 1.30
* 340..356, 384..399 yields 1.93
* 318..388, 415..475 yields 1.35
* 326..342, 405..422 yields 1.66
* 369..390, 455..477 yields 1.13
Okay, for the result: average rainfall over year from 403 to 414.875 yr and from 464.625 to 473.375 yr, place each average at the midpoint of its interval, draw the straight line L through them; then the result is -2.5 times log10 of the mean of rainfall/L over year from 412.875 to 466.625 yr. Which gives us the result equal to 0.08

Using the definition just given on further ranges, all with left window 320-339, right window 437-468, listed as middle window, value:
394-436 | -0.200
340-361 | 0.355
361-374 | -0.072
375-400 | -0.077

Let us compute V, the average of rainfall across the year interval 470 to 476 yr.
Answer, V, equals 33.8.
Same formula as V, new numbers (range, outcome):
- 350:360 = 24.7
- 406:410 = 39.7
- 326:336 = 25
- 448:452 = 29.4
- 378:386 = 28.4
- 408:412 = 40.2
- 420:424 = 34.5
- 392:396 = 31.4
